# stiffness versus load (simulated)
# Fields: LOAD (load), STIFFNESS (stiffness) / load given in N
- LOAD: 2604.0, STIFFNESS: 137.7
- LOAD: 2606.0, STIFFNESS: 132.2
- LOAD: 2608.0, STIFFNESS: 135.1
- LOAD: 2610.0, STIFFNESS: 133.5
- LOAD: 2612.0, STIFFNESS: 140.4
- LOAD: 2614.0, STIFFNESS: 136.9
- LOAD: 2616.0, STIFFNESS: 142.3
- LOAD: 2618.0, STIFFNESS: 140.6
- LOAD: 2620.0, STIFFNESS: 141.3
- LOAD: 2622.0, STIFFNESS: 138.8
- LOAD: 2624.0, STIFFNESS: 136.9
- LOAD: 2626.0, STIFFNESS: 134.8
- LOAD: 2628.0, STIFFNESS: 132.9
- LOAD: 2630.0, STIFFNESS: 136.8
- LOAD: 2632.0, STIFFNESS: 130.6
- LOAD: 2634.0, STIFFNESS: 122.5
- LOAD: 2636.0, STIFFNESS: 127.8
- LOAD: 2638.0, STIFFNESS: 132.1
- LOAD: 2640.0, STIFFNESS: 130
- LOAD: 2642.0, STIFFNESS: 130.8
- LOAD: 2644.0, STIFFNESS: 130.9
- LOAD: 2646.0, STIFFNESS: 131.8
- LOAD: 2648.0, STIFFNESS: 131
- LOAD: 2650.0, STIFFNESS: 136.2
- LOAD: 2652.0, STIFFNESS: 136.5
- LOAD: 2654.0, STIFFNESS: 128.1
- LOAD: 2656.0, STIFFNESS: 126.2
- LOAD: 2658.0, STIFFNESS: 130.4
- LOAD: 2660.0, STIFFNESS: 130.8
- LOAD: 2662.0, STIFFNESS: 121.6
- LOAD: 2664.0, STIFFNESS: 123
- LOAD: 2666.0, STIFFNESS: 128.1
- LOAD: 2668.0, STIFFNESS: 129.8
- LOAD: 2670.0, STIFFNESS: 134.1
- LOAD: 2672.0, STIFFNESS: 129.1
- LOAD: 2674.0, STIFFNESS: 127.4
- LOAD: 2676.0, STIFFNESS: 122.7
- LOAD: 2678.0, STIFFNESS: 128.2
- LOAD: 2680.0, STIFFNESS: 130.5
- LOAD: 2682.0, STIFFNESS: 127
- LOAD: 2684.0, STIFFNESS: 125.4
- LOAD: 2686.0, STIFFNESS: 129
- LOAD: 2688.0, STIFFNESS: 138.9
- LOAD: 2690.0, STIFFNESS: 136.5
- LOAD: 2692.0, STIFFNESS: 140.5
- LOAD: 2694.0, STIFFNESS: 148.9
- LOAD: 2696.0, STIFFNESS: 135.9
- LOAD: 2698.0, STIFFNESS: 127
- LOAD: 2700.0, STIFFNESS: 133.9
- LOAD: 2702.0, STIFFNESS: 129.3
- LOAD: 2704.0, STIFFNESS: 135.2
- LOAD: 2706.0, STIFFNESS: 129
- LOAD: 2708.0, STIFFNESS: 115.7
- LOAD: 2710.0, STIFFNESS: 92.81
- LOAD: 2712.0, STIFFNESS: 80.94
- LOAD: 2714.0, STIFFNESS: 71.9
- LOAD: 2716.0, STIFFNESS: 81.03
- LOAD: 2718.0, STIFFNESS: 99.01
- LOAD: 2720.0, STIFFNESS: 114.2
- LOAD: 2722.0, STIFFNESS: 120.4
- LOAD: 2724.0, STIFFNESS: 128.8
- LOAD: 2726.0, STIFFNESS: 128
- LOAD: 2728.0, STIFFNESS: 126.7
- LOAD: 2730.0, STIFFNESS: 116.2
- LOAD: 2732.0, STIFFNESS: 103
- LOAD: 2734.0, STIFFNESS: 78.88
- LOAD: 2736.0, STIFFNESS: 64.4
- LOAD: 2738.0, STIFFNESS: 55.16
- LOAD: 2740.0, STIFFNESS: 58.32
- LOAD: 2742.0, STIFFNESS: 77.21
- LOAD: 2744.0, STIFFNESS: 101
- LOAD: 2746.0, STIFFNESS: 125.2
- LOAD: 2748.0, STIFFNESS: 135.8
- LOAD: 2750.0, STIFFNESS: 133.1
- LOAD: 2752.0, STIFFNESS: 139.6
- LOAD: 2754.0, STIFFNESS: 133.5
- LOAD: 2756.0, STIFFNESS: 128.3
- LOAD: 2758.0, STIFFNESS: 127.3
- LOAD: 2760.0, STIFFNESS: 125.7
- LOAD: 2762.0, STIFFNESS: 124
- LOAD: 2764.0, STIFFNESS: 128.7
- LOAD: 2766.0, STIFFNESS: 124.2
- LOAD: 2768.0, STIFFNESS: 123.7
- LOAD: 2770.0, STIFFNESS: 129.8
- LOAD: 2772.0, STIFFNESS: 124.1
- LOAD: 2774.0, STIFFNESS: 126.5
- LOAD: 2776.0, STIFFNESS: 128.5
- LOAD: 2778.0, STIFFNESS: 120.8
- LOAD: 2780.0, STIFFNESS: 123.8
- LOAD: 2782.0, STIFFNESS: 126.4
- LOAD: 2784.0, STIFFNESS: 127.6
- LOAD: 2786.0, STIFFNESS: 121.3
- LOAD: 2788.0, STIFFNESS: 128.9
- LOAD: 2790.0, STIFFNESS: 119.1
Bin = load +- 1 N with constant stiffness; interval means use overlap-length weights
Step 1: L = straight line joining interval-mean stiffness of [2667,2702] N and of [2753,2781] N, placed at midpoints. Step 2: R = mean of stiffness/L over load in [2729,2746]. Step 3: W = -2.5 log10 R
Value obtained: 0.46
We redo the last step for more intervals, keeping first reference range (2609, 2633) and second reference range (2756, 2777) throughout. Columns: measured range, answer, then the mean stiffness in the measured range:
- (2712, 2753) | 0.25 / 102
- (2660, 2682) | 0.05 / 128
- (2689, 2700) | -0.05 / 137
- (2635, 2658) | 0.03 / 131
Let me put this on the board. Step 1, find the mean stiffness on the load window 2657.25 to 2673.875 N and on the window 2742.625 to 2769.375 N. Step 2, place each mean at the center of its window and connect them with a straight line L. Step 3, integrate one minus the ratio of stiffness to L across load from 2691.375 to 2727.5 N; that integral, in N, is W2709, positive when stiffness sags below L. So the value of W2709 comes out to 2.9 N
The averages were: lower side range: 128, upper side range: 126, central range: 117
